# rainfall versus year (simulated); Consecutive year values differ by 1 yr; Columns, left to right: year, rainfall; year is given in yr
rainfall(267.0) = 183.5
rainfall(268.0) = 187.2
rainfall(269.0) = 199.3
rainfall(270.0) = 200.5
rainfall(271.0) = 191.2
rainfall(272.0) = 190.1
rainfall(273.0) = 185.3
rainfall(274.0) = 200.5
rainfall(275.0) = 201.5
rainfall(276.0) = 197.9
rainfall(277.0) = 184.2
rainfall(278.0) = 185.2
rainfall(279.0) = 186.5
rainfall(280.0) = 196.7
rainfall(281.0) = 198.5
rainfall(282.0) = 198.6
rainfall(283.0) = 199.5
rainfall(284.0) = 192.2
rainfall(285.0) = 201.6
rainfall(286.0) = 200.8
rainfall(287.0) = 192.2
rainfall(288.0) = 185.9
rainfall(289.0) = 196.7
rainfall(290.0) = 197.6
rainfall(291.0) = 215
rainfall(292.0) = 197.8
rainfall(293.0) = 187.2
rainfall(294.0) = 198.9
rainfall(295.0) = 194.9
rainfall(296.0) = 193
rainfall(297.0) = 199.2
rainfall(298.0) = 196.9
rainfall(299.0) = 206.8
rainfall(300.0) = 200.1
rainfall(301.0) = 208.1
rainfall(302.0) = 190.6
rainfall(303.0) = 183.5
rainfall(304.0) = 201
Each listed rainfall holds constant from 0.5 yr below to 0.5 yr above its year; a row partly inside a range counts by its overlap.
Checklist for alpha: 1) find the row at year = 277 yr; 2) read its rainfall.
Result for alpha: 184.2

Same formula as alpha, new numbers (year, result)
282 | 198.6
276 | 197.9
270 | 200.5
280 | 196.7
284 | 192.2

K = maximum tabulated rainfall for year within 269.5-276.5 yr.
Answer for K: 201.5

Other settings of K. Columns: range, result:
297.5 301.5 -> 208.1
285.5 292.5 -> 215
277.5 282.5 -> 198.6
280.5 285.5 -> 201.6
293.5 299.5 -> 206.8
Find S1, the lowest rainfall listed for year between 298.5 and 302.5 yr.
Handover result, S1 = 190.6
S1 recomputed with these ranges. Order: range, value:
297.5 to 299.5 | 196.9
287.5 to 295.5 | 185.9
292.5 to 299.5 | 187.2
